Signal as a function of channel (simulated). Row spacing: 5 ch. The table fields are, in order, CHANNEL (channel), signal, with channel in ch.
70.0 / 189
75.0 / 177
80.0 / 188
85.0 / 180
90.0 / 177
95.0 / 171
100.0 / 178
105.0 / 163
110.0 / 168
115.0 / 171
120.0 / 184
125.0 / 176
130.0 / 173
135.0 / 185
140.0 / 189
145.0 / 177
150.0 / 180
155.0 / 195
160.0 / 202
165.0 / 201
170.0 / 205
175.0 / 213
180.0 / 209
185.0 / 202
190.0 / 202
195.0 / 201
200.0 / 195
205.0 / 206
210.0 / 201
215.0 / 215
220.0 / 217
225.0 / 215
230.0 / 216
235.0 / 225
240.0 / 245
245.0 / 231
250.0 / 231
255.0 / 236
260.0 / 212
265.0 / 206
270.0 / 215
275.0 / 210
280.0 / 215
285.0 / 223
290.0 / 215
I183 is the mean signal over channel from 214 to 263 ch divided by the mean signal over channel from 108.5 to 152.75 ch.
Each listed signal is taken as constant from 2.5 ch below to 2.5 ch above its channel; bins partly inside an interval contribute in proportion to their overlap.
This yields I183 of 1.3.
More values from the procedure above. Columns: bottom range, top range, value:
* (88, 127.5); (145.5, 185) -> 1.15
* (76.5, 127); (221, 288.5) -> 1.26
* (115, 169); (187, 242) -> 1.14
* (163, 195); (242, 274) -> 1.08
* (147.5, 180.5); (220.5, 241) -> 1.11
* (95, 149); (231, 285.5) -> 1.26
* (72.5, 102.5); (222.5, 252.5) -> 1.27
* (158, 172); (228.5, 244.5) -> 1.13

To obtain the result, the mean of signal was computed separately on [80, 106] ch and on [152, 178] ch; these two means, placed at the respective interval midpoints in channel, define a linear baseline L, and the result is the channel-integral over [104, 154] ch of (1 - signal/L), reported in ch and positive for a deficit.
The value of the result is 3.11 ch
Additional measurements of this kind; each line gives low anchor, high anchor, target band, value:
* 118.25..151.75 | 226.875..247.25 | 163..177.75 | -0.70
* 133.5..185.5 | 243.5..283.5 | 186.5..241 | -0.81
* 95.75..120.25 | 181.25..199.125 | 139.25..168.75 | -0.45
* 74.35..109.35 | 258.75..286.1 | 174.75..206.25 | -1.15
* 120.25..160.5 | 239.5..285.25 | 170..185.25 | -1.03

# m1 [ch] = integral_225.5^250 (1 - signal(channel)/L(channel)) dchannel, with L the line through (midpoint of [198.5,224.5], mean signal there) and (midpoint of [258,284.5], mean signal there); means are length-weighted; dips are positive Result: -2.1 ch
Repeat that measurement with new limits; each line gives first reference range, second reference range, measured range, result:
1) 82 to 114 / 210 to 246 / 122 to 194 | 0.7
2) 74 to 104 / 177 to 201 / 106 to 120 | 0.9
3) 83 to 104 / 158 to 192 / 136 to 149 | 0.7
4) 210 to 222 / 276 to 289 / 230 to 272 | -1.8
